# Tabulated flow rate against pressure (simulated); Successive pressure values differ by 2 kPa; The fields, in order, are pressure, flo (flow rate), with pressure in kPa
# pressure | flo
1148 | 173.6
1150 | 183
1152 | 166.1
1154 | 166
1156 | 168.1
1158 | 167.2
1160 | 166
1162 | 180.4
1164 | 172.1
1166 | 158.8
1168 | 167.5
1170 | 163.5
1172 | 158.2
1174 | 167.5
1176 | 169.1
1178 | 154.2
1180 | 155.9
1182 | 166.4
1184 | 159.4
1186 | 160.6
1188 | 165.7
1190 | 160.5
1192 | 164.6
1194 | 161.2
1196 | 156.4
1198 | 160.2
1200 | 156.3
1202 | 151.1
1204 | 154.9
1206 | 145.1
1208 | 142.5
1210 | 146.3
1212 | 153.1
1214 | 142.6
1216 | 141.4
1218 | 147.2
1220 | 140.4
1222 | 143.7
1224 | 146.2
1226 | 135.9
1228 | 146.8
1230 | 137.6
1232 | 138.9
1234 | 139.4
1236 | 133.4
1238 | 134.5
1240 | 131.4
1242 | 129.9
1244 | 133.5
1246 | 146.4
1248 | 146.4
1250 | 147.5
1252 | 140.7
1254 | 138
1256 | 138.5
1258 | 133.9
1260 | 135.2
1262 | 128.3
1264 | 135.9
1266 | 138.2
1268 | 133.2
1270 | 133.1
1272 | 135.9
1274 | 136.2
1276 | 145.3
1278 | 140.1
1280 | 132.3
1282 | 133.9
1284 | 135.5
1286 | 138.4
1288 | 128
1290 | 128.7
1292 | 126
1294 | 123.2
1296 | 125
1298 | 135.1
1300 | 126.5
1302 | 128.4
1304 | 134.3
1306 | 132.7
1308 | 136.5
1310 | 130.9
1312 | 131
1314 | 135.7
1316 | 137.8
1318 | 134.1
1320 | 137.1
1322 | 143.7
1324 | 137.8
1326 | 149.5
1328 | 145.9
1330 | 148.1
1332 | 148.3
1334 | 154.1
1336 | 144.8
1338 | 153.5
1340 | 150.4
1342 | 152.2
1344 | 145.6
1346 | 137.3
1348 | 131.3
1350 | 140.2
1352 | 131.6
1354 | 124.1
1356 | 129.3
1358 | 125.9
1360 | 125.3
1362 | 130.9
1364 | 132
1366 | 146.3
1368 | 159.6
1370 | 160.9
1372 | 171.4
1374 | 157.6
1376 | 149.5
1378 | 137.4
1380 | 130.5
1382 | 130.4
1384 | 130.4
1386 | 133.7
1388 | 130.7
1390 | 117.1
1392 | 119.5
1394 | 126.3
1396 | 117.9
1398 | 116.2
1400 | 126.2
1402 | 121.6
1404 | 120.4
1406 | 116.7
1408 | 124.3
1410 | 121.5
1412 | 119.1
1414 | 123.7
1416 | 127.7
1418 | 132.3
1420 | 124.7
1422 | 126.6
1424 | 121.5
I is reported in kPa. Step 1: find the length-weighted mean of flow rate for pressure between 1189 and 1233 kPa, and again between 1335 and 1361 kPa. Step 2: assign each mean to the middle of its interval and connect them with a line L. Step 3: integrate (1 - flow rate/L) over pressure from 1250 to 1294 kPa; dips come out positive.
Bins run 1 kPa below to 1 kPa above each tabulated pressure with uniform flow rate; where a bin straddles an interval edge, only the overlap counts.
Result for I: 2.7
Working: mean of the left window 149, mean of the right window 138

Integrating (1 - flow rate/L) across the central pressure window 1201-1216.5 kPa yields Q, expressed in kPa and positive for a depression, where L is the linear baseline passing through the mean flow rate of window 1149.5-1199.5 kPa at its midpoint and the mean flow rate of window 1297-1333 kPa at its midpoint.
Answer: 1.0 kPa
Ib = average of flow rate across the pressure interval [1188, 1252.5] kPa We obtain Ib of 146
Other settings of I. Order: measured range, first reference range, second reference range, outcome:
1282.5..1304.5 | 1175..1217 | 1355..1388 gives 2.6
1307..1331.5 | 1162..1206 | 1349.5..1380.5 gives 1.1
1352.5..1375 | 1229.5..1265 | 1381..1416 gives -2.7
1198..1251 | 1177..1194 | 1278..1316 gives 2.7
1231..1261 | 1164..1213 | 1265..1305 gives 1.1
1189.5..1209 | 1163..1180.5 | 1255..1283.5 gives 0.0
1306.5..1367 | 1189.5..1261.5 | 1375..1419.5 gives -3.0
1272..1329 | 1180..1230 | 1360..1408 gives 3.0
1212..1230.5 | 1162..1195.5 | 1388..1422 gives 1.5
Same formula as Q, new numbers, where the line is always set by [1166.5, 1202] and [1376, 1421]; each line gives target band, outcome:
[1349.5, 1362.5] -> 0.34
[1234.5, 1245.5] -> 1.34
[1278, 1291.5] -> 1.06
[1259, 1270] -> 1.03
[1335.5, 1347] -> -1.05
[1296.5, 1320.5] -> 1.26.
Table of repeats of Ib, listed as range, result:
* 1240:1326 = 135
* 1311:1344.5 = 144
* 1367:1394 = 140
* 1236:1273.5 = 137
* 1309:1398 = 139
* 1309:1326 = 137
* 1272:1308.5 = 133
